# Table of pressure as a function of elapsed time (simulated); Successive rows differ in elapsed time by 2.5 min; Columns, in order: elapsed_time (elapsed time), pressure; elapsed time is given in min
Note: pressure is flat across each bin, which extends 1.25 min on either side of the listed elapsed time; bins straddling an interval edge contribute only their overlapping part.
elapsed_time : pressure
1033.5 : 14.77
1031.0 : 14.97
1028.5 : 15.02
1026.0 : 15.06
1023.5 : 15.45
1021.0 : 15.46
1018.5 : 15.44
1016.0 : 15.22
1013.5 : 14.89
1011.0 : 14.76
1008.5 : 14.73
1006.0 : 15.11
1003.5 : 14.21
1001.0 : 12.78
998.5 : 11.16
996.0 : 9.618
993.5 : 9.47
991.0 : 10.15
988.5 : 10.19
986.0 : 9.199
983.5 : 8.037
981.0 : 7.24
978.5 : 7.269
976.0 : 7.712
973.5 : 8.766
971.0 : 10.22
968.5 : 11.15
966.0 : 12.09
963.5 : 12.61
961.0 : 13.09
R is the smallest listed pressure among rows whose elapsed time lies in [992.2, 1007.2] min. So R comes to 9.47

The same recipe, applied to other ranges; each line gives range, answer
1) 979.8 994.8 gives 7.24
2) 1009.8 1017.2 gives 14.76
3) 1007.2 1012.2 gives 14.73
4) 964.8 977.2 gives 7.712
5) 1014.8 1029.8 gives 15.02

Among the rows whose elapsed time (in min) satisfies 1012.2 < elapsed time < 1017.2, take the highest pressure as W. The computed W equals 15.22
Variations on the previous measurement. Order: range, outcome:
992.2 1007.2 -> 15.11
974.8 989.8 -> 10.19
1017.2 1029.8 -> 15.46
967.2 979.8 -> 11.15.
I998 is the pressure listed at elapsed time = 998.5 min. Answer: 11.16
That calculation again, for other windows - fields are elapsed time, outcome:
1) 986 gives 9.199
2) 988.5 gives 10.19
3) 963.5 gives 12.61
